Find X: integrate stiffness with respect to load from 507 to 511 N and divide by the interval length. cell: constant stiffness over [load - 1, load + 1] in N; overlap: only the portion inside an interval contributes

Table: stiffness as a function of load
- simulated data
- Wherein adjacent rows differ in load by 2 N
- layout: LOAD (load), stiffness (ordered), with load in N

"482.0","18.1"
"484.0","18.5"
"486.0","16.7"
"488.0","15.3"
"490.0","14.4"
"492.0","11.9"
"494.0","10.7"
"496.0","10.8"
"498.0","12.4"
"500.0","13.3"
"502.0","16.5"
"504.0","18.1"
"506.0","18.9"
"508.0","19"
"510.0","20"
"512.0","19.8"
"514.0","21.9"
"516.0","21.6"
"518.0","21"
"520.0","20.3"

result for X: 19.5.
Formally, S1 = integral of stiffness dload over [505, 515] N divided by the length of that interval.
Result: 19.9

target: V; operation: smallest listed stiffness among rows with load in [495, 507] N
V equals 10.8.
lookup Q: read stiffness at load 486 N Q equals 16.7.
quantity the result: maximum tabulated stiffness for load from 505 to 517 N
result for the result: 21.9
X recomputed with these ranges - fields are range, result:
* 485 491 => 15.5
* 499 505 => 16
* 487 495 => 13.1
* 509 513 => 19.9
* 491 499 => 11.4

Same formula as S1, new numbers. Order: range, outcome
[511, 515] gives 20.9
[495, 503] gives 13.2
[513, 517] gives 21.8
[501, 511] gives 18.5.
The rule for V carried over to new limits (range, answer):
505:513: 18.9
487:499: 10.7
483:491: 14.4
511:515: 19.8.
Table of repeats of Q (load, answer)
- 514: 21.9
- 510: 20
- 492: 11.9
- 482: 18.1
